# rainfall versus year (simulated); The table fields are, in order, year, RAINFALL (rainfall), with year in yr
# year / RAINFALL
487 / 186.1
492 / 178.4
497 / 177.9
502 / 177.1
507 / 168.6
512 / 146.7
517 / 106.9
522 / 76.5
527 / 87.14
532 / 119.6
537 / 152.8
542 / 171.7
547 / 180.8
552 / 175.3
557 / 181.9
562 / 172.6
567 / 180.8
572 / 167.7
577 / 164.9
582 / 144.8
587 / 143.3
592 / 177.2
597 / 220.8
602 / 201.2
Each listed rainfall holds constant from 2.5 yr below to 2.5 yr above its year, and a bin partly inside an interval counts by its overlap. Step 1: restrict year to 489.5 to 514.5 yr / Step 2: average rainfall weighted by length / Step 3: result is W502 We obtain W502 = 170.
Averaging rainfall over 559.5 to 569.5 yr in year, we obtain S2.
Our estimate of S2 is 177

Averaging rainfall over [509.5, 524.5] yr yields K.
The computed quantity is 110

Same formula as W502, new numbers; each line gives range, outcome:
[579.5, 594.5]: 155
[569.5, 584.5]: 159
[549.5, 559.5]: 179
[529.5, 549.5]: 156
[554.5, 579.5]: 174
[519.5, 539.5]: 109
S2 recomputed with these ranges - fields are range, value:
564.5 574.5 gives 174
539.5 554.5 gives 176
